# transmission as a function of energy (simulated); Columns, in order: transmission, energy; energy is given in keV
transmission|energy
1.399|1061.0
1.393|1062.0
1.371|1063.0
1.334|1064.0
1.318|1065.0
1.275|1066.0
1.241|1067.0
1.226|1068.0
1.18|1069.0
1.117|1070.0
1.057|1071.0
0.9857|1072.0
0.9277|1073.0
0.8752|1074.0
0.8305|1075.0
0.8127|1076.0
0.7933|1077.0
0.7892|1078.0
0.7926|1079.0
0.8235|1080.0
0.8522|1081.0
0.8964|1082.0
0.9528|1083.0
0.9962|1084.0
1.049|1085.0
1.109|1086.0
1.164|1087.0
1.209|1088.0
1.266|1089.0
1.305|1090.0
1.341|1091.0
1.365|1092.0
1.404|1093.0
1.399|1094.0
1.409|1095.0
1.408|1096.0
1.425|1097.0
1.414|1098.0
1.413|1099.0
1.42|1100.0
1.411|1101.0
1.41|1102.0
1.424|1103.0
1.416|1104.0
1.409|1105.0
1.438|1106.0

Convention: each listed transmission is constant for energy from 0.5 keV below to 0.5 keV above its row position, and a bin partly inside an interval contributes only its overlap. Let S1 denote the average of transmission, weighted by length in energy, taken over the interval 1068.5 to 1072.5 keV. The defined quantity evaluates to 1.08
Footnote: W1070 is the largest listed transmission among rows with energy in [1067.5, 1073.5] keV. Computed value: 1.226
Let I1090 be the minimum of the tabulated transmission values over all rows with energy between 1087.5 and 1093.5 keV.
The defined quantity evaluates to 1.209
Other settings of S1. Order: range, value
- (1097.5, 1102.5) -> 1.41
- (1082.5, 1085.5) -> 0.999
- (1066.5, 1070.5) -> 1.19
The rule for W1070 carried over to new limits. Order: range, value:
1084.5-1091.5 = 1.341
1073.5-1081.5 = 0.8752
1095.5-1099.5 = 1.425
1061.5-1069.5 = 1.393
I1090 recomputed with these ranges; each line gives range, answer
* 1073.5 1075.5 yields 0.8305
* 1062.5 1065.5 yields 1.318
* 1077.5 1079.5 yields 0.7892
